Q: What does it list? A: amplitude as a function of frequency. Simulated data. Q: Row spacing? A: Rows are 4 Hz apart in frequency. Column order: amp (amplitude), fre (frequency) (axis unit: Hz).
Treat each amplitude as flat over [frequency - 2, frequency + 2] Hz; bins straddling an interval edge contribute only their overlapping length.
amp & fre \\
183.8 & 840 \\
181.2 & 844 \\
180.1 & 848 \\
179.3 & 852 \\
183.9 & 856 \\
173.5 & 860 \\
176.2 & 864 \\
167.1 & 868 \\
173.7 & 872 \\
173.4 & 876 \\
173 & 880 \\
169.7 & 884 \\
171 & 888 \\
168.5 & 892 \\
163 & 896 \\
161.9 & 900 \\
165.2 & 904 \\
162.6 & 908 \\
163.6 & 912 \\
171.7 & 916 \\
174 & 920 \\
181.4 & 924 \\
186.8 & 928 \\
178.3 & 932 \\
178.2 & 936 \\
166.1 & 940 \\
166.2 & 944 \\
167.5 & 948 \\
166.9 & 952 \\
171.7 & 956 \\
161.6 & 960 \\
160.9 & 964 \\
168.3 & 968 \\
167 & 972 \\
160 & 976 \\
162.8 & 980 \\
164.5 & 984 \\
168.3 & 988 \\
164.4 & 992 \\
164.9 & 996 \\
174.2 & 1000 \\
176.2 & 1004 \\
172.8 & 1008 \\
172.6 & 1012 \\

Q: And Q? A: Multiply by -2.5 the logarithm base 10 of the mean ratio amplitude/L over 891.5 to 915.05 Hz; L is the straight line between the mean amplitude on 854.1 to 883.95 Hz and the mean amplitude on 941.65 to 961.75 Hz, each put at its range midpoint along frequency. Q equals 0.04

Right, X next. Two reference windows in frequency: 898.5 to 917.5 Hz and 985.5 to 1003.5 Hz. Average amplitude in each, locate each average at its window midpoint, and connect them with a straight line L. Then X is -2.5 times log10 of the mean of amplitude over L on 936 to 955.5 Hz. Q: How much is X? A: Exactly -0.01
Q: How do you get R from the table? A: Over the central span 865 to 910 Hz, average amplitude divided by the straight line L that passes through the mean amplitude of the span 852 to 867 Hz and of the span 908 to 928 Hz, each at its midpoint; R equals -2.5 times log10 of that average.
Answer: 0.04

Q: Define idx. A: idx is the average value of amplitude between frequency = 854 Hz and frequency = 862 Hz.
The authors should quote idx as 179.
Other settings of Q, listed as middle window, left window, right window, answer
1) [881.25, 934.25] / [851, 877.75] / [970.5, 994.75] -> 0.00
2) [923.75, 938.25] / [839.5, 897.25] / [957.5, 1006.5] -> -0.07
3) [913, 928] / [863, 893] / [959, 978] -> -0.05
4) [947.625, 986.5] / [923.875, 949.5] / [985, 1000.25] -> 0.04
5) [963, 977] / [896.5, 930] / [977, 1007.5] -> 0.03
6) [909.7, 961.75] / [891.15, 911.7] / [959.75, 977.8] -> -0.05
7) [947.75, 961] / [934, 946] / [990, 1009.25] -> 0.02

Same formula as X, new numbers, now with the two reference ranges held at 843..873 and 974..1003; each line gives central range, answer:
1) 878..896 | 0.03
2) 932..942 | -0.02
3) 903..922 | 0.03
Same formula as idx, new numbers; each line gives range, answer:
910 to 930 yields 176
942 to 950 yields 167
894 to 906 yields 163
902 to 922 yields 167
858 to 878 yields 173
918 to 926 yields 178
